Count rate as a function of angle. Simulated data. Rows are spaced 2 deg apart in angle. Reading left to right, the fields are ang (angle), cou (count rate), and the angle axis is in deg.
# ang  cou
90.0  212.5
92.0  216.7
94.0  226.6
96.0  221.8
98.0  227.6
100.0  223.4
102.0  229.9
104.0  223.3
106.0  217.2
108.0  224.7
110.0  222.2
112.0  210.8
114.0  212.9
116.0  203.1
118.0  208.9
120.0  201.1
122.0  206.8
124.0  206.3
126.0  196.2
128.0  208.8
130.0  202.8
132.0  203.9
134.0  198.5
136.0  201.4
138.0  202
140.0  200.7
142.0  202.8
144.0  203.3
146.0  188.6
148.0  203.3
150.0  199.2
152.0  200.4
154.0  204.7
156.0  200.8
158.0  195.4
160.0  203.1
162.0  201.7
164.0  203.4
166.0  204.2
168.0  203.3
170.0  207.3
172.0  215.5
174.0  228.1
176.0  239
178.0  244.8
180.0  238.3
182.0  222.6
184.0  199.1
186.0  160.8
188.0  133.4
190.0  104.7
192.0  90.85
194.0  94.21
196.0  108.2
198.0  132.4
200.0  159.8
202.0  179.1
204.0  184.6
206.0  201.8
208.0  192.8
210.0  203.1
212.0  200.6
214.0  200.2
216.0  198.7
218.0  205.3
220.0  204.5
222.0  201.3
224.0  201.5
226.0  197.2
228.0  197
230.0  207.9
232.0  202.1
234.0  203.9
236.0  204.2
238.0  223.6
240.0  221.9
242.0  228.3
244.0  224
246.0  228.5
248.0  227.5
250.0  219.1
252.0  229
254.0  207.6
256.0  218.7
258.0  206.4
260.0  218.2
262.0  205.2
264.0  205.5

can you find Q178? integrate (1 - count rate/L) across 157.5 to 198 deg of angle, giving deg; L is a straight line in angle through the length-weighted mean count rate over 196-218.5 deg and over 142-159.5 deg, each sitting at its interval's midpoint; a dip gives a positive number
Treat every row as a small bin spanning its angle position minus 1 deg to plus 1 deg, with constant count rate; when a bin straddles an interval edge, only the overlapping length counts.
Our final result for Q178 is 1.9 deg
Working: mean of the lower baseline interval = 200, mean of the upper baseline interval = 183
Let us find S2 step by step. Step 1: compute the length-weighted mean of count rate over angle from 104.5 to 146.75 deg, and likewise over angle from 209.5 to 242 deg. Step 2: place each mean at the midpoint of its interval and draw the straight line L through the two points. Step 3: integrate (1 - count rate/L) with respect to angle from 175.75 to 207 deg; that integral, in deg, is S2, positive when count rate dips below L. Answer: 5.9 deg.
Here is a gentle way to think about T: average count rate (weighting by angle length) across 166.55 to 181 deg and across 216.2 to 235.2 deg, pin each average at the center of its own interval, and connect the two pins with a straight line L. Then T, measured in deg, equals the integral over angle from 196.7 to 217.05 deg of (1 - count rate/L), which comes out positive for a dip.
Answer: 2.50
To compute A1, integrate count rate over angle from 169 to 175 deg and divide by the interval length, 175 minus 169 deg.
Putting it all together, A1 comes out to 217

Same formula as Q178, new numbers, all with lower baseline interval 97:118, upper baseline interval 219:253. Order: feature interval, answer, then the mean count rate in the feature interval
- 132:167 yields 2.6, 201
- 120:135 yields 1.0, 203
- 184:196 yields 5.1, 123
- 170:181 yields -0.8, 231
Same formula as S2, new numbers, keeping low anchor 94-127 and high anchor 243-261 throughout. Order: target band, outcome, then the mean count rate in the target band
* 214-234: 1.6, 202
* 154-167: 0.9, 202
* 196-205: 2.5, 158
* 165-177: 0.1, 216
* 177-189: 1.0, 200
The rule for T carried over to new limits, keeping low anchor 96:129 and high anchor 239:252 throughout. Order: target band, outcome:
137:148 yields 0.9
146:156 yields 0.8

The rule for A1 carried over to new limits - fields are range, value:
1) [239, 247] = 226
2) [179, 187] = 205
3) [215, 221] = 203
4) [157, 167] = 202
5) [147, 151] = 201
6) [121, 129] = 205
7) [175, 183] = 236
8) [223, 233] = 201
